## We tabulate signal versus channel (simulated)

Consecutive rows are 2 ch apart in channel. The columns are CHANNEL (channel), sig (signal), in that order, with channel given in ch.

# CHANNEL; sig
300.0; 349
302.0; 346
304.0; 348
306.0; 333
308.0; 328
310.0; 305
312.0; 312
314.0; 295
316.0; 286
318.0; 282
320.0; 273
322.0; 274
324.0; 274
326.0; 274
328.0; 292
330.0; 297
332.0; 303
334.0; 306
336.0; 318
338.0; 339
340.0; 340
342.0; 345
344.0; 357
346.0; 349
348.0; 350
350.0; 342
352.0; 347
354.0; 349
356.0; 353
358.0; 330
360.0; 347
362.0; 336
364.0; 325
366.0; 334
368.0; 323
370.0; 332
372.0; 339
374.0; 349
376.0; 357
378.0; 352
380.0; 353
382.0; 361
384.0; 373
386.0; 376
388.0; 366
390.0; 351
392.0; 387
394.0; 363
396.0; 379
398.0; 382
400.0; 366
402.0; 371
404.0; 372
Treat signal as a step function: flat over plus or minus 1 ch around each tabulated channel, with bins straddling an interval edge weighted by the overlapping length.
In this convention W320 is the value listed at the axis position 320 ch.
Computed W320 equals 273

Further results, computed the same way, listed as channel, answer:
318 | 282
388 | 366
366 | 334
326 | 274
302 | 346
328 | 292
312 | 312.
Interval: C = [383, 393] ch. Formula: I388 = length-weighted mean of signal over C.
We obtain 371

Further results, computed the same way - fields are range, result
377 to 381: 352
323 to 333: 288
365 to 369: 328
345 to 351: 347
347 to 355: 347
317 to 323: 276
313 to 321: 284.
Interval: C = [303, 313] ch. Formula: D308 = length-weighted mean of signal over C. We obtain 325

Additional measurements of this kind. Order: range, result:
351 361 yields 345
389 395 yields 367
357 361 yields 338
